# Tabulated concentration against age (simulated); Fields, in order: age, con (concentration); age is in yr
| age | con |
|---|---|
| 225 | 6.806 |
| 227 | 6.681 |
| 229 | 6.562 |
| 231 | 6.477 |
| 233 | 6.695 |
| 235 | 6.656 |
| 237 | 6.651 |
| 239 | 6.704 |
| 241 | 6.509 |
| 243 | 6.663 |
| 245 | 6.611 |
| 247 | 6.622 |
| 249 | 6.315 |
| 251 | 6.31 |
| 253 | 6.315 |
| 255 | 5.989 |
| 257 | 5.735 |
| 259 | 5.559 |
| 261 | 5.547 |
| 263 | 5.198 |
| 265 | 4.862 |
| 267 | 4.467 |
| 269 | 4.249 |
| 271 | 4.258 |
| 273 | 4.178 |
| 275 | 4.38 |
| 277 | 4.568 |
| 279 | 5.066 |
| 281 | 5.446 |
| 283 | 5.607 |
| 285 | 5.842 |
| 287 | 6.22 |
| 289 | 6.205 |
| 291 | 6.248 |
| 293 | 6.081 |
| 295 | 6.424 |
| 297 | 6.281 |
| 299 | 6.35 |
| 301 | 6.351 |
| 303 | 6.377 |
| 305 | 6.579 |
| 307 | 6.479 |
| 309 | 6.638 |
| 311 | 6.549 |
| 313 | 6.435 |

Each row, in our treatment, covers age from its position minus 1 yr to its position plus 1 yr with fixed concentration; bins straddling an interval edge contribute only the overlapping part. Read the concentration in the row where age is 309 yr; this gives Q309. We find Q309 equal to 6.638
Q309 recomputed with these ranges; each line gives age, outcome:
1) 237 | 6.651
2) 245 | 6.611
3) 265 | 4.862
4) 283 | 5.607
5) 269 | 4.249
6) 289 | 6.205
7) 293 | 6.081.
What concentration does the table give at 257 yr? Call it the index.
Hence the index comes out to 5.735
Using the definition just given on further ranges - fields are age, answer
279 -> 5.066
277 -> 4.568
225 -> 6.806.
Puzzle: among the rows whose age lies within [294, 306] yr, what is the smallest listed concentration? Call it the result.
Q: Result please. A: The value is 6.281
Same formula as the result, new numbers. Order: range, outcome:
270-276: 4.178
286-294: 6.081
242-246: 6.611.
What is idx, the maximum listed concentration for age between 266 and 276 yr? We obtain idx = 4.467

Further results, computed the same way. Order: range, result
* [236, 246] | 6.704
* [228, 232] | 6.562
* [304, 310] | 6.638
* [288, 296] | 6.424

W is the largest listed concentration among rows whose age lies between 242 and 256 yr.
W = 6.663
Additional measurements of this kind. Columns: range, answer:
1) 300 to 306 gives 6.579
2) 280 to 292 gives 6.248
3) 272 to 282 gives 5.446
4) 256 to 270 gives 5.735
